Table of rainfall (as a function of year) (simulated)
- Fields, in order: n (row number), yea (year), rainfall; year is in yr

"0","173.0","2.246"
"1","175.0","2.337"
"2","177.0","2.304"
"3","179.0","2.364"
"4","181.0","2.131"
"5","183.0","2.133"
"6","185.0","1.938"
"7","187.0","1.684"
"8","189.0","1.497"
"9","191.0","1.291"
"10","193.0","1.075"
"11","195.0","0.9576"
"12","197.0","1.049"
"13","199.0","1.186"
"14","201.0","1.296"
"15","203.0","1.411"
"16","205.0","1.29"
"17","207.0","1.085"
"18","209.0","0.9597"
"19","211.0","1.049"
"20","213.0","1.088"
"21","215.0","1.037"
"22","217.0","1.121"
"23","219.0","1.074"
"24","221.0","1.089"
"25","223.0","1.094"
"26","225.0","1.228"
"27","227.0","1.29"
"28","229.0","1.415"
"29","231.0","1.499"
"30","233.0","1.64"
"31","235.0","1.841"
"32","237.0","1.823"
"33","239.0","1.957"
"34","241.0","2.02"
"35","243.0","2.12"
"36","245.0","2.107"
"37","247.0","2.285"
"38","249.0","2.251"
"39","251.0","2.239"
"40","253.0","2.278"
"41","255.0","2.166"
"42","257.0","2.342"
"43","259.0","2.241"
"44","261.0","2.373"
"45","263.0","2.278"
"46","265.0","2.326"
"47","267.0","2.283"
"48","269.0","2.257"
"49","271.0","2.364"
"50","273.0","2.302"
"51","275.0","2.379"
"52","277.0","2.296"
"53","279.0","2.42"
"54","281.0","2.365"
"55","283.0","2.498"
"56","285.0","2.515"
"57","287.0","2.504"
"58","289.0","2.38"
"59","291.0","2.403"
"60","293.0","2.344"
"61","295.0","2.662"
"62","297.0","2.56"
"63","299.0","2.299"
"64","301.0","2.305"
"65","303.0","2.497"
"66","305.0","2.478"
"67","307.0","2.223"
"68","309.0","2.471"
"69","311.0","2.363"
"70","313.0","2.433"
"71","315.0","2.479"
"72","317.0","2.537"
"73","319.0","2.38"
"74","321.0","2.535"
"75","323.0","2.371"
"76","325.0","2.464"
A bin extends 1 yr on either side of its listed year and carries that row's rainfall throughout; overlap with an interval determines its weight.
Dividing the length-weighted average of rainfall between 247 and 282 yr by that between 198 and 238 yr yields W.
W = 1.81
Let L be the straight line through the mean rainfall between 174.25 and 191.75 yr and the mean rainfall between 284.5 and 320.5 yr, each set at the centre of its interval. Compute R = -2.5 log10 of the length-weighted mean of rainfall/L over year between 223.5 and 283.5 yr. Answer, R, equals 0.084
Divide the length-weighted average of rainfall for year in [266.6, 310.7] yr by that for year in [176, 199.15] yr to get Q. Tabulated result 1.5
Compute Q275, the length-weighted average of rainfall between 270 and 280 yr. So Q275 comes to 2.35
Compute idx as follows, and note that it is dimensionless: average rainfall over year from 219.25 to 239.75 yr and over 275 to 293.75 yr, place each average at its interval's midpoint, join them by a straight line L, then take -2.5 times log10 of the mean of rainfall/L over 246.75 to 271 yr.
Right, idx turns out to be -0.16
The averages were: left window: 1.47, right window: 2.41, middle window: 2.28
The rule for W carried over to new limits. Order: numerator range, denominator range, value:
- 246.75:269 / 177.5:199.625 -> 1.43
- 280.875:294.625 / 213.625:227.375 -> 2.17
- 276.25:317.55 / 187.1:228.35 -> 2.07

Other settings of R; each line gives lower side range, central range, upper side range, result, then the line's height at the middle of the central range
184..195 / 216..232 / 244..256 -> 0.472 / 1.89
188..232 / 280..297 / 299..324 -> -0.154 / 2.14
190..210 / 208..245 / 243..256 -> 0.224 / 1.72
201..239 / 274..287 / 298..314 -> -0.173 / 2.06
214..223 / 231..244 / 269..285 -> -0.236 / 1.5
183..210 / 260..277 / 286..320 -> -0.124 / 2.07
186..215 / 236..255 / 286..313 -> -0.204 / 1.76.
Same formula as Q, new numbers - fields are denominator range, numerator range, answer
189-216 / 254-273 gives 1.99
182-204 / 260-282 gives 1.65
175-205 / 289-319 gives 1.51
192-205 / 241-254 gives 1.88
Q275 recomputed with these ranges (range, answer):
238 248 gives 2.1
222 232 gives 1.31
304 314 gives 2.39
